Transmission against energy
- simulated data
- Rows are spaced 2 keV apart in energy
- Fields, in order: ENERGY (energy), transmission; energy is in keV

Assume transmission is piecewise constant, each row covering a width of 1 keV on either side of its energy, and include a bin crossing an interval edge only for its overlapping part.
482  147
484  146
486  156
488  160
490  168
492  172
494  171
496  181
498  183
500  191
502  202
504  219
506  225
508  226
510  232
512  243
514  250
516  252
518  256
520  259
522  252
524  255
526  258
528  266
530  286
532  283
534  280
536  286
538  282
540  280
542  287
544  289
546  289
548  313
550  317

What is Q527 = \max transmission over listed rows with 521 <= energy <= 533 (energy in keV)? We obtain 286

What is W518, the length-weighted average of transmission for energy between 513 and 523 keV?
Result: 254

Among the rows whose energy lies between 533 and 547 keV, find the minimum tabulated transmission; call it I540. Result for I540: 280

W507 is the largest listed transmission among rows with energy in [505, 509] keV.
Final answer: 226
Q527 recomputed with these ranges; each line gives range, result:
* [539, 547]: 289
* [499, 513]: 243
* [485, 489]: 160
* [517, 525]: 259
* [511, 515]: 250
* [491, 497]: 181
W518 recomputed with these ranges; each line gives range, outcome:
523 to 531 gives 266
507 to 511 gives 229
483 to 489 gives 154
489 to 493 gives 170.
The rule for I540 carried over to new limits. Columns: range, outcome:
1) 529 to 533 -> 283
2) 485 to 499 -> 156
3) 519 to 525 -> 252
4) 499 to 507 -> 191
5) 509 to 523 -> 232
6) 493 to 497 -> 171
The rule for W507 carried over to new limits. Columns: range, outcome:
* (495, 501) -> 191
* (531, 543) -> 287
